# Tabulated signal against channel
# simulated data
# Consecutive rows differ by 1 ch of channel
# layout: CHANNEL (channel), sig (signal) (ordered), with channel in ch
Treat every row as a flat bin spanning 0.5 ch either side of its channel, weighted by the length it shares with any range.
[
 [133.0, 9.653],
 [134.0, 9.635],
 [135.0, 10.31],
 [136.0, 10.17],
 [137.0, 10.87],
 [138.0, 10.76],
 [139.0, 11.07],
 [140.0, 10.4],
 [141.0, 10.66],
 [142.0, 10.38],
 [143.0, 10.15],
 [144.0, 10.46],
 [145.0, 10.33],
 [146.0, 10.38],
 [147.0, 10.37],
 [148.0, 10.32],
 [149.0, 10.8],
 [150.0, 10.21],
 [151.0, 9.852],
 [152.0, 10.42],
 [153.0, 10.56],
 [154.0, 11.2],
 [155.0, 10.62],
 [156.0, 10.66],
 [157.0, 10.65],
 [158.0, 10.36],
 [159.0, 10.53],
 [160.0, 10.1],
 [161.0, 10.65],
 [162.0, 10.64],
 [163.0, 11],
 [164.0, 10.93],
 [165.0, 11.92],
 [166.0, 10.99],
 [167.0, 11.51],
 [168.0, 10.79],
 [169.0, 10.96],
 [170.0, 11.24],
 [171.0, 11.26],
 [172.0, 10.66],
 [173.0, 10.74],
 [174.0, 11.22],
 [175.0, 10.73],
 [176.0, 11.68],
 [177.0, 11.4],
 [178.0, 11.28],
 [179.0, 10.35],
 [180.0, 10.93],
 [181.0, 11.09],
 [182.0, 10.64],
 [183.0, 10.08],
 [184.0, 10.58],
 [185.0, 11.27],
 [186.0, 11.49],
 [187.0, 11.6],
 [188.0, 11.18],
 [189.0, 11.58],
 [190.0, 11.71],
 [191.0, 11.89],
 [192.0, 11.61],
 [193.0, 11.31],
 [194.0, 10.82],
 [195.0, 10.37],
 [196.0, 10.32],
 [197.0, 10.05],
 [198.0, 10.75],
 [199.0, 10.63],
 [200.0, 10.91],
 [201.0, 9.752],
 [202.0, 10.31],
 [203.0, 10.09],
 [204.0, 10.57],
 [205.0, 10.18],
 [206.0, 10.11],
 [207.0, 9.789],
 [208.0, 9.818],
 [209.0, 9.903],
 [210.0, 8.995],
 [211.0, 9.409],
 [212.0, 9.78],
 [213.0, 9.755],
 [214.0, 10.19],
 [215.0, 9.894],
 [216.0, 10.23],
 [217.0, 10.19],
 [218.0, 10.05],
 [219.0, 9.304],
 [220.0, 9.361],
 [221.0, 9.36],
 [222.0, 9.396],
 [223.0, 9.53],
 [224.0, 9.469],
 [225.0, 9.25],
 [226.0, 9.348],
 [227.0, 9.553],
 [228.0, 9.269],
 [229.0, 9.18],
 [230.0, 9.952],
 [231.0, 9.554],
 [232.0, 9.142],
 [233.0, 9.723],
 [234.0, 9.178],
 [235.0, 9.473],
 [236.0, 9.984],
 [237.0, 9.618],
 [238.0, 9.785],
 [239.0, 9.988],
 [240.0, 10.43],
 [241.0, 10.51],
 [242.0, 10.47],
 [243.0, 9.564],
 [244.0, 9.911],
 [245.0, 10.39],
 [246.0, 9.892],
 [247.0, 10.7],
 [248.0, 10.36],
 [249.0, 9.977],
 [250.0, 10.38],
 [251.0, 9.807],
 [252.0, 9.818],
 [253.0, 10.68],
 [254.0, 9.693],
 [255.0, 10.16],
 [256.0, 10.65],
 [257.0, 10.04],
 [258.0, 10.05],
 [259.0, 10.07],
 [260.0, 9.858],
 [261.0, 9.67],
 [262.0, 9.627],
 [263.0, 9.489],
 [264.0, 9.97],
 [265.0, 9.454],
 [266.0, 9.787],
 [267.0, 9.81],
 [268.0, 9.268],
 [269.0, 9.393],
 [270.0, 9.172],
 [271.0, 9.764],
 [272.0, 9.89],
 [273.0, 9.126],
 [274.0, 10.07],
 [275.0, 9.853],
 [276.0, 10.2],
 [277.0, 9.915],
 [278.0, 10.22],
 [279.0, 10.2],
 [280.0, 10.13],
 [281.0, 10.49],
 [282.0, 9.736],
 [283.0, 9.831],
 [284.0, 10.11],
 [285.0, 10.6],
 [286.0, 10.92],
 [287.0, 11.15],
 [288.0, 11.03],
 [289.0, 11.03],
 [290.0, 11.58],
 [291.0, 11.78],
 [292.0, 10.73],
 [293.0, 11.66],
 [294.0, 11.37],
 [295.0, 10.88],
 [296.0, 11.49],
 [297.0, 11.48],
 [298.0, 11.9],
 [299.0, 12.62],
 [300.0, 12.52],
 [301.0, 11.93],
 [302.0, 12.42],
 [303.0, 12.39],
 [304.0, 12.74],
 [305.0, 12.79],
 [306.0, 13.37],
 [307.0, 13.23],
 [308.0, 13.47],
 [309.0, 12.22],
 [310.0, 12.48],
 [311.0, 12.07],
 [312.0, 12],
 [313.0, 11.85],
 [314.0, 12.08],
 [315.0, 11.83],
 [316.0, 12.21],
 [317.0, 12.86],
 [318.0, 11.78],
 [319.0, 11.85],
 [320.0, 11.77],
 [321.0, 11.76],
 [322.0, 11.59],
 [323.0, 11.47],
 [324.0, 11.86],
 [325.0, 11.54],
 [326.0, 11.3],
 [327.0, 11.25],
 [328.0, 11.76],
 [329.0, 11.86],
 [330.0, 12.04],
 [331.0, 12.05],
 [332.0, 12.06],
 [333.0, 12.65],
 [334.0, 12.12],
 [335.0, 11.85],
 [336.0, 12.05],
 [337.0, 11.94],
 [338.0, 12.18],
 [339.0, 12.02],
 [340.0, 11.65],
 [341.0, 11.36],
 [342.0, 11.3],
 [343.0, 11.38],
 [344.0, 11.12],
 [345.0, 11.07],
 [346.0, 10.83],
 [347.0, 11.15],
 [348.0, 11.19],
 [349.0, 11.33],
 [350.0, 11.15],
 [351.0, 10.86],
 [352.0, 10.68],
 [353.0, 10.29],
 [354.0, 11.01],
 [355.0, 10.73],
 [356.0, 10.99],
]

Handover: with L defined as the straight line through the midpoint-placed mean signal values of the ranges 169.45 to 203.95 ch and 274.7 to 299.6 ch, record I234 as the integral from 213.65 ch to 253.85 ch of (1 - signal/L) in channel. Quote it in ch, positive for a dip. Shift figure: 3.9 ch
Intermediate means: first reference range 10.9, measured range 9.82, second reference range 10.9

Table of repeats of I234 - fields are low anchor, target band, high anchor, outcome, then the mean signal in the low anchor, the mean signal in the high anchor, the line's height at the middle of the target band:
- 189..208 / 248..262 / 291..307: 1.7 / 10.6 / 12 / 11.4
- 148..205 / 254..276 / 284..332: 3.3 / 10.8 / 11.9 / 11.5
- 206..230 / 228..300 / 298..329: 4.2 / 9.63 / 12.2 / 10.8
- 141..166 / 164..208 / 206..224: -3.3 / 10.6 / 9.71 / 10.1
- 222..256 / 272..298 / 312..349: 0.4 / 9.85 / 11.7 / 10.8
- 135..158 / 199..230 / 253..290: 1.4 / 10.5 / 10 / 10.3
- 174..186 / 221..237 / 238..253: 1.4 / 10.9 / 10.2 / 10.4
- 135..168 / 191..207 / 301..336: 0.7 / 10.6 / 12.1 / 11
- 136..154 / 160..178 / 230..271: -1.2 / 10.5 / 9.89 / 10.3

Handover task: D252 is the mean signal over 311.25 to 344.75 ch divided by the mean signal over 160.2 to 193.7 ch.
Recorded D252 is 1.1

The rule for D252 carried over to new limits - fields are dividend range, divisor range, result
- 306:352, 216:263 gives 1.20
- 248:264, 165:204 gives 0.91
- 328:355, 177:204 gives 1.06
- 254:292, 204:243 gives 1.04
